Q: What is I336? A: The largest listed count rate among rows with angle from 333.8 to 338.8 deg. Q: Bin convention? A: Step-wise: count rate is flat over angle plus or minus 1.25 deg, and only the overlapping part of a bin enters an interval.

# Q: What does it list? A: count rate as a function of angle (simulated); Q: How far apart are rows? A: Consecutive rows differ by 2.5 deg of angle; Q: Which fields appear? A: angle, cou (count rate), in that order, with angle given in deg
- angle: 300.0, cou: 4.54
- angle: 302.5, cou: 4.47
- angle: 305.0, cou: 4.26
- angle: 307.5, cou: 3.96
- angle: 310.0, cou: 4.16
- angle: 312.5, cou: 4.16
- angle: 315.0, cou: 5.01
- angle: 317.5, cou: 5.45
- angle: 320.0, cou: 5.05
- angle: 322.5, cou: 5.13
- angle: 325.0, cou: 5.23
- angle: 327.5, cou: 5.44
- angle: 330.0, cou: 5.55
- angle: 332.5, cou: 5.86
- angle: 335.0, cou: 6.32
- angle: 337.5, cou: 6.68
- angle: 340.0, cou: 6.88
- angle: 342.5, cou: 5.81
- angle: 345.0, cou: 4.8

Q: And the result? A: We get 6.68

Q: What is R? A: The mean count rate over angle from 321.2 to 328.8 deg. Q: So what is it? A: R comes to 5.27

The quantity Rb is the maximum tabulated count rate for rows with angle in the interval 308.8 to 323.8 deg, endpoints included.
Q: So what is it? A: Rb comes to 5.45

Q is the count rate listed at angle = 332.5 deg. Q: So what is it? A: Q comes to 5.86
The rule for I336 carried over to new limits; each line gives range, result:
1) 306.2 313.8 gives 4.16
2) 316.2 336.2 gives 6.32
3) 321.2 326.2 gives 5.23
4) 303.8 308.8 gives 4.26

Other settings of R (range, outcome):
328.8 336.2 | 5.91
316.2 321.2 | 5.25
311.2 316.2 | 4.58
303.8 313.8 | 4.14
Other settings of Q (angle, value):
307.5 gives 3.96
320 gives 5.05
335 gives 6.32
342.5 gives 5.81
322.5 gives 5.13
